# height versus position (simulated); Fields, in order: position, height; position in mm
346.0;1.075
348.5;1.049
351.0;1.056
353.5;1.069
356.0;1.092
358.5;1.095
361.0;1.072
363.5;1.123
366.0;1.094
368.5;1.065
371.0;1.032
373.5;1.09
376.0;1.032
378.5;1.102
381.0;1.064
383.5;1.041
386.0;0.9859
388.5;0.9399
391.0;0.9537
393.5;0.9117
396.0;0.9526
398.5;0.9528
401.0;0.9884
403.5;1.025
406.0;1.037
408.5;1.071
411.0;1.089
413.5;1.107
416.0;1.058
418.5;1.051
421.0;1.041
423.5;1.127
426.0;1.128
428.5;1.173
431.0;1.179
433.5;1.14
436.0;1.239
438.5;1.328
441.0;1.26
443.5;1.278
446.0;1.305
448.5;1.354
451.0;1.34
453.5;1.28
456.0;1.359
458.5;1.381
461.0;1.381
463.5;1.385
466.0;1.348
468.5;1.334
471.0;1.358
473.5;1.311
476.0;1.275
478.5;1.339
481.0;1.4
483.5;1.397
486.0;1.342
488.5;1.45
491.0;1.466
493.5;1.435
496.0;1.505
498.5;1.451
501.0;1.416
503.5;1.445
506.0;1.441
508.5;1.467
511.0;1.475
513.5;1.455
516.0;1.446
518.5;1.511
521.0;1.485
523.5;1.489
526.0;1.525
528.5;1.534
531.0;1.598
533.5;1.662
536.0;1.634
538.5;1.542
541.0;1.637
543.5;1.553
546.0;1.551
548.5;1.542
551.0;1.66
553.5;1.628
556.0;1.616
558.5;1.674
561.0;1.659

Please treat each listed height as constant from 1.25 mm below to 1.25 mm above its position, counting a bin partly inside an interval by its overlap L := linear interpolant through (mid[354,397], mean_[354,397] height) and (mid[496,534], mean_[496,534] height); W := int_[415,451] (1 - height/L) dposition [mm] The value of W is 0.9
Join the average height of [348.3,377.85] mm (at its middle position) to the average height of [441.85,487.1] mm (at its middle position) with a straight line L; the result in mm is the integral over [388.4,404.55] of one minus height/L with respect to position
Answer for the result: 2.8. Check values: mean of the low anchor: 1.07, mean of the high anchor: 1.34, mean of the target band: 0.961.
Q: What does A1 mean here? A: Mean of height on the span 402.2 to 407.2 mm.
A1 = 1.03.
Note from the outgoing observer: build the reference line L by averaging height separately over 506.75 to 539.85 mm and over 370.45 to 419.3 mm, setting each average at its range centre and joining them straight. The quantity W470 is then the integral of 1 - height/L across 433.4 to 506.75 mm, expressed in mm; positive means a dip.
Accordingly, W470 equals -2.6 mm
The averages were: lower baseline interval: 1.02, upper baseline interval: 1.52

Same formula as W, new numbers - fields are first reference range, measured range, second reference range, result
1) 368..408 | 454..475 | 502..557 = -0.9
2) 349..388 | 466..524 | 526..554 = 1.3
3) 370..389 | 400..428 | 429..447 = 2.2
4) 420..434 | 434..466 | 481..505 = -2.2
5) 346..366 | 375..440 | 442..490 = 7.5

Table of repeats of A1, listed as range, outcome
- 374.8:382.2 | 1.07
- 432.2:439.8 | 1.24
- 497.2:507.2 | 1.44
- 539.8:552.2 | 1.59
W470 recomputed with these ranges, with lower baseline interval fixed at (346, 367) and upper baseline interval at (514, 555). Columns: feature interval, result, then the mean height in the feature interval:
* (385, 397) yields 2.3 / 0.948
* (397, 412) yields 2.3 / 1.02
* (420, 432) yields 1.3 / 1.13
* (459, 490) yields 0.8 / 1.36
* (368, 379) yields 0.6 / 1.06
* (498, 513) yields 0.3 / 1.45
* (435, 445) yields 0.2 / 1.28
